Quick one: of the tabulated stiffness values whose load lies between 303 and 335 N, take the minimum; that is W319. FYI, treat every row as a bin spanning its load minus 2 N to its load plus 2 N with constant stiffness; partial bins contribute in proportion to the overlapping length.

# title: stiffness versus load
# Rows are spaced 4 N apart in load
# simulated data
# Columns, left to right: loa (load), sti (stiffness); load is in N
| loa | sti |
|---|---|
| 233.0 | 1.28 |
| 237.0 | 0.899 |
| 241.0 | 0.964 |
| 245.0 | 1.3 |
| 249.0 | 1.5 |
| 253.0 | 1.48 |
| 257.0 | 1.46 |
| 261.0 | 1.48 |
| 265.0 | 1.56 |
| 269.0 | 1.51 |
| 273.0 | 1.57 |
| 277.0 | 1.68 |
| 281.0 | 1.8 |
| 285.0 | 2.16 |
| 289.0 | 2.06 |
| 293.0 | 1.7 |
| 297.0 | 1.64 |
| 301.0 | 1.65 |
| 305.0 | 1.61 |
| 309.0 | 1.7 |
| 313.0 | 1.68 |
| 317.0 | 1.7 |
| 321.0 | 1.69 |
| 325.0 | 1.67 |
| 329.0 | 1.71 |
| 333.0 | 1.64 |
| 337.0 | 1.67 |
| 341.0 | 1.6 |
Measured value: 1.61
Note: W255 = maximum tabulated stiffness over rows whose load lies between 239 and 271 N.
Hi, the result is 1.56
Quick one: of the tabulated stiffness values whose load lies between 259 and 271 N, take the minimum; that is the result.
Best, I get 1.48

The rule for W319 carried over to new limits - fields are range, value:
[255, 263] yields 1.46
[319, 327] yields 1.67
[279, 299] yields 1.64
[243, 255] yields 1.3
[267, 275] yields 1.51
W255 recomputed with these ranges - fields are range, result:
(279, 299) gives 2.16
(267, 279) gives 1.68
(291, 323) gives 1.7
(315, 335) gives 1.71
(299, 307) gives 1.65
